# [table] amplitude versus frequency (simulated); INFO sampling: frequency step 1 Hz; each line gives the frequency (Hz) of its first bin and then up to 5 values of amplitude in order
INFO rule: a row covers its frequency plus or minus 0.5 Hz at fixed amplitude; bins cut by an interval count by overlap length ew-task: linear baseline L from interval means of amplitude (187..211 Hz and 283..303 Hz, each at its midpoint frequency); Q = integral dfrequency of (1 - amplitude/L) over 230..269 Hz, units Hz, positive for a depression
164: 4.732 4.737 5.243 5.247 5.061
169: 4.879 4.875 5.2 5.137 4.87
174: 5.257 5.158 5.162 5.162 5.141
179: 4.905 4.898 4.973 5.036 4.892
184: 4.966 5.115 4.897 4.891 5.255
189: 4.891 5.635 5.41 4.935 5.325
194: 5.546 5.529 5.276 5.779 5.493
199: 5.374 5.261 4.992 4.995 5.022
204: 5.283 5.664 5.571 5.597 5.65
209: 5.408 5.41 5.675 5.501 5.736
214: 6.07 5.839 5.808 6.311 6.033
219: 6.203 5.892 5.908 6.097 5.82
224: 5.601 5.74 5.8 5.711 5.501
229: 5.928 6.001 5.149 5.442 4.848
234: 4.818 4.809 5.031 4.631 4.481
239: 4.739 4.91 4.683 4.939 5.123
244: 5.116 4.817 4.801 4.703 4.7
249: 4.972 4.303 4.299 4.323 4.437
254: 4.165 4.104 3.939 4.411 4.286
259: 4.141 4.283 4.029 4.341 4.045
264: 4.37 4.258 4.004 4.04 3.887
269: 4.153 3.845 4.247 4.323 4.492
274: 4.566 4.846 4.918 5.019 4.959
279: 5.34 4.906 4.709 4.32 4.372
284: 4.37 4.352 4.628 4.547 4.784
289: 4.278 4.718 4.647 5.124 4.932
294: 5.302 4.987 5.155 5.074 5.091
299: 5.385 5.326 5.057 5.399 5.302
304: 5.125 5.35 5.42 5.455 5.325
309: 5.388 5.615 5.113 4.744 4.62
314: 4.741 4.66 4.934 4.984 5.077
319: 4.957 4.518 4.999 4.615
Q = 4.3 Hz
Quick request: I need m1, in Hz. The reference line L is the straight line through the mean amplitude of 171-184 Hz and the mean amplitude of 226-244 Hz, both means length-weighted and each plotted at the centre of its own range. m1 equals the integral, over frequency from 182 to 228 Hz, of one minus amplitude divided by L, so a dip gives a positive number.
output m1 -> -3.8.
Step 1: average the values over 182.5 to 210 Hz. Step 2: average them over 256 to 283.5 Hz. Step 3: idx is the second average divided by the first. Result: 0.8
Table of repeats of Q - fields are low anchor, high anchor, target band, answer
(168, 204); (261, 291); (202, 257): -4.6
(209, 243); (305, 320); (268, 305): 2.8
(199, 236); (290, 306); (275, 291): 1.7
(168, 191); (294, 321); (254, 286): 4.5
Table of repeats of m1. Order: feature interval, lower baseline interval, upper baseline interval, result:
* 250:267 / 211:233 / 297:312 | 4.13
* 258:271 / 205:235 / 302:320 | 3.05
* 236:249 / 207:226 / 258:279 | 0.68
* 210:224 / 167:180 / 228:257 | -2.82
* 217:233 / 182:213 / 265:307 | -1.97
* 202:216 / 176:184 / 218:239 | -0.73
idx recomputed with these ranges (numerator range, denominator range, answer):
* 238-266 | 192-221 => 0.80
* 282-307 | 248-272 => 1.17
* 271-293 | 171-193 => 0.92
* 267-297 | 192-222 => 0.83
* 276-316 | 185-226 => 0.90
